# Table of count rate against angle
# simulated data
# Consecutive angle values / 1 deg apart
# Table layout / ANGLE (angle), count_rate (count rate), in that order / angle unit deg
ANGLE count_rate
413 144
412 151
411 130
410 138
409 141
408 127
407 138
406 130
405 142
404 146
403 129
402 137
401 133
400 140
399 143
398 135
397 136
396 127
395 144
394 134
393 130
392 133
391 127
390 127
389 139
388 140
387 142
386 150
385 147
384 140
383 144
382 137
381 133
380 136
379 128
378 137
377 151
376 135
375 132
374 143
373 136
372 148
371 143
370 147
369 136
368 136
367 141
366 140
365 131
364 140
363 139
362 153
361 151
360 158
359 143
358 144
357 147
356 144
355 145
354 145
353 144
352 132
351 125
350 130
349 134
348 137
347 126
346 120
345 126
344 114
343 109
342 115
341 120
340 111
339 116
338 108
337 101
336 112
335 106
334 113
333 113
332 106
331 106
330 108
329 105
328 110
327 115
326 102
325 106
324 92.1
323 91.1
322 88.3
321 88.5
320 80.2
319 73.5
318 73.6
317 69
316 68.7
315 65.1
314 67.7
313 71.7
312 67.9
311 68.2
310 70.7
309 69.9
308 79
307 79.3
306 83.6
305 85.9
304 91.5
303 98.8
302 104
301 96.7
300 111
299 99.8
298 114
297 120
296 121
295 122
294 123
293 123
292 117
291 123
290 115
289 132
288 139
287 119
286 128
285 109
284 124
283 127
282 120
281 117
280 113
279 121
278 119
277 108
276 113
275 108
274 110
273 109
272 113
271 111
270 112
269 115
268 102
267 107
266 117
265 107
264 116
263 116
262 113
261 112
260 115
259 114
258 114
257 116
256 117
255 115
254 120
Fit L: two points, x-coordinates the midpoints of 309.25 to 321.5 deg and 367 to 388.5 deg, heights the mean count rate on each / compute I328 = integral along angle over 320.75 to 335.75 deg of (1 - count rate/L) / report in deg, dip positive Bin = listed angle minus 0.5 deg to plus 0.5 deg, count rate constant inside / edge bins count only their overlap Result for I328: -3.1 deg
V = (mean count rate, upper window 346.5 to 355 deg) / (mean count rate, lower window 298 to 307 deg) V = 1.4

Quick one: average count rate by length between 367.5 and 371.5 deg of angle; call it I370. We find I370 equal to 140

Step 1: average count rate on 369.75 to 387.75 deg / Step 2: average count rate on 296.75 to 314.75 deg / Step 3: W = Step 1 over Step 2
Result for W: 1.61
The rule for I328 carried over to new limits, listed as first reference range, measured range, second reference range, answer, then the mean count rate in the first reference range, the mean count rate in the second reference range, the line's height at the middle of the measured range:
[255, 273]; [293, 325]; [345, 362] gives 9.29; 113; 139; 126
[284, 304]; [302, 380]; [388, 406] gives 7.13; 116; 135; 125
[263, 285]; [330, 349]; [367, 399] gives 2.01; 114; 138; 128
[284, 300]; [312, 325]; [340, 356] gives 4.80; 120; 128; 124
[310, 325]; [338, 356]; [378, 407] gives -4.60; 76.9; 137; 100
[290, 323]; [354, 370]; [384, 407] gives -3.16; 91.5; 137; 120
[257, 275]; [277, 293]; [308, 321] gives -4.22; 112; 71.5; 96.1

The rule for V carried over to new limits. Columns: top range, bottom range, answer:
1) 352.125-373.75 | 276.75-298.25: 1.18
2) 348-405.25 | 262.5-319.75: 1.34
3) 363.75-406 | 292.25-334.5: 1.47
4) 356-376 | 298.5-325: 1.72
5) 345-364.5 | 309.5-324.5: 1.84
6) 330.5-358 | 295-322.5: 1.43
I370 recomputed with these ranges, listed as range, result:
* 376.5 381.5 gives 137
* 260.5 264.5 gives 114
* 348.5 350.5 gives 132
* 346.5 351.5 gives 130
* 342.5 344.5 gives 112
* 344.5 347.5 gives 124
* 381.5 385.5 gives 142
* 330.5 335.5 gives 109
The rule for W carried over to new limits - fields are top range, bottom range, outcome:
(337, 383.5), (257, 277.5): 1.21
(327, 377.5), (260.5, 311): 1.18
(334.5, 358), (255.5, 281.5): 1.11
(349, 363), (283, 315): 1.40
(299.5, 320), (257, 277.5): 0.71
